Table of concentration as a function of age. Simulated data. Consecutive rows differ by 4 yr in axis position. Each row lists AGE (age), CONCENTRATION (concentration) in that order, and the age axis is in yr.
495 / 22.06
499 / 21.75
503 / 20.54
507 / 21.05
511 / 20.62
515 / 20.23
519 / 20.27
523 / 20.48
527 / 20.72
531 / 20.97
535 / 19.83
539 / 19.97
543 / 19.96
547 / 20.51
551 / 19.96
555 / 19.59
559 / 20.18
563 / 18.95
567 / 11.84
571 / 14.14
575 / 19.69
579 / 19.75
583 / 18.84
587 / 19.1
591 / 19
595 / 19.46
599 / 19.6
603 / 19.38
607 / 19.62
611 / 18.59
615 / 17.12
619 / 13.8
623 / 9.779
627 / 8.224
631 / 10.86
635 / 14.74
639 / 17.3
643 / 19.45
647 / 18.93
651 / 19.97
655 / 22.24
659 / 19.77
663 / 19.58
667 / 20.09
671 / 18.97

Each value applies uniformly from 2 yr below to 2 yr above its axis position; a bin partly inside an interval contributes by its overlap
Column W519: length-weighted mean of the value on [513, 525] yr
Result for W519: 20.3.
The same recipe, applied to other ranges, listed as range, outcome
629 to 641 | 14.3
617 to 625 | 11.8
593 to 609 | 19.5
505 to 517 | 20.6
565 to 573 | 13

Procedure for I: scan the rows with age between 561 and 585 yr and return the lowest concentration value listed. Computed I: 11.84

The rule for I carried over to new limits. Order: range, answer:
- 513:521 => 20.23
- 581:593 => 18.84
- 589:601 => 19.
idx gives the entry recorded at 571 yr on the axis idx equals 14.14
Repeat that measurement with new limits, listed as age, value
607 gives 19.62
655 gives 22.24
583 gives 18.84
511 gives 20.62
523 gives 20.48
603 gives 19.38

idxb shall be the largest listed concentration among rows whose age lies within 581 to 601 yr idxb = 19.6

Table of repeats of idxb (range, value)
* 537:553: 20.51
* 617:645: 19.45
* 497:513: 21.75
